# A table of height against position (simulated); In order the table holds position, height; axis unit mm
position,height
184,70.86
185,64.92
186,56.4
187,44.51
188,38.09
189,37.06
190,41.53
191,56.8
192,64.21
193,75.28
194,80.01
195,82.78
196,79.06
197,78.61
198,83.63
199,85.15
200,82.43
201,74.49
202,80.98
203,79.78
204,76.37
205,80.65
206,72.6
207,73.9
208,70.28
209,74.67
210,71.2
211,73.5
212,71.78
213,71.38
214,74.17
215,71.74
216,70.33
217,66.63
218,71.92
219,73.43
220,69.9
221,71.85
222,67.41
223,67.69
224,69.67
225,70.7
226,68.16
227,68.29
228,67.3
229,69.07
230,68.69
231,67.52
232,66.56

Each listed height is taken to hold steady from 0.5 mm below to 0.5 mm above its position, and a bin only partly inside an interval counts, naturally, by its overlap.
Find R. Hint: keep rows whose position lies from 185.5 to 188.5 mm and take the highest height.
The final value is 56.4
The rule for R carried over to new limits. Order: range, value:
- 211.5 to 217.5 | 74.17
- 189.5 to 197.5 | 82.78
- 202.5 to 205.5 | 80.65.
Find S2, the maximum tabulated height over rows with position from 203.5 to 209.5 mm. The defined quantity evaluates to 80.65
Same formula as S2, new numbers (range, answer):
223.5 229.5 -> 70.7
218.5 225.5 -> 73.43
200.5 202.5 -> 80.98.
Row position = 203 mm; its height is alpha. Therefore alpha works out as 79.78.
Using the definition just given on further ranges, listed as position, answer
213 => 71.38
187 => 44.51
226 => 68.16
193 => 75.28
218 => 71.92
